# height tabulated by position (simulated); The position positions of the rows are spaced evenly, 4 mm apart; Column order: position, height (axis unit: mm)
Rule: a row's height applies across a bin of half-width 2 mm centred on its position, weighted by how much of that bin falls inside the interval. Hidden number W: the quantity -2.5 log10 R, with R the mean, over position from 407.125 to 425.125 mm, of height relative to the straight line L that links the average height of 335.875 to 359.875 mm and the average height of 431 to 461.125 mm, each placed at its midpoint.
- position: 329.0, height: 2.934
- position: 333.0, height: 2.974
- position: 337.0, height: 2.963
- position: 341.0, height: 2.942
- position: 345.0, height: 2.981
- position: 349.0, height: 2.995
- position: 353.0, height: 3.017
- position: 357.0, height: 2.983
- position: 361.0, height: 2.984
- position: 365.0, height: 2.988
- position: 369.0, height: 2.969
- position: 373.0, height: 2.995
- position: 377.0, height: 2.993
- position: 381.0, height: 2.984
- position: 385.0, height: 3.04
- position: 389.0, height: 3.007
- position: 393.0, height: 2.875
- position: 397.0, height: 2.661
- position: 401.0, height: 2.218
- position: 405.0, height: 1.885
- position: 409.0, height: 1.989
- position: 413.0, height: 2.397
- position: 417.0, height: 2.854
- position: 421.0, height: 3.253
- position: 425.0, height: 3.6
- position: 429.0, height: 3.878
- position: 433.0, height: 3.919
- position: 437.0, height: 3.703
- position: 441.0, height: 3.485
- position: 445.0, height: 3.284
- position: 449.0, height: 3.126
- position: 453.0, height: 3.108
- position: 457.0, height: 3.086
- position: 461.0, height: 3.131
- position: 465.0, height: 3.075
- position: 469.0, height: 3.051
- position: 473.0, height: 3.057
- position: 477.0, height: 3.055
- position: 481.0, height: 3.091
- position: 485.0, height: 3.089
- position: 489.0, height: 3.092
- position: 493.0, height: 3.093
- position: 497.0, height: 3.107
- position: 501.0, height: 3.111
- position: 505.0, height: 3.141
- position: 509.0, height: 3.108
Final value 0.186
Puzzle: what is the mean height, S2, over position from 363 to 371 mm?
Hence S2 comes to 2.98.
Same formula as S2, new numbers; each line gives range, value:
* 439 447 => 3.38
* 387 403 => 2.69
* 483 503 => 3.1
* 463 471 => 3.06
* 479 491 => 3.09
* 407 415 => 2.19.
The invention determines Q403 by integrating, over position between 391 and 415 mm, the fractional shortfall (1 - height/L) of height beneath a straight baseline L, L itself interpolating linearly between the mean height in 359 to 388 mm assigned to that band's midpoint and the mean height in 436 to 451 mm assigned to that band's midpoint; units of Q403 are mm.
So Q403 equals 6.2 mm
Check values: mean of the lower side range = 2.99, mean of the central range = 2.34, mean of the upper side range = 3.38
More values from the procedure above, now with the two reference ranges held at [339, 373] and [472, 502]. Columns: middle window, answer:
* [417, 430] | -1.74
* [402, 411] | 3.14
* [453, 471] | -0.12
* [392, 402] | 1.40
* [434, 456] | -2.18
